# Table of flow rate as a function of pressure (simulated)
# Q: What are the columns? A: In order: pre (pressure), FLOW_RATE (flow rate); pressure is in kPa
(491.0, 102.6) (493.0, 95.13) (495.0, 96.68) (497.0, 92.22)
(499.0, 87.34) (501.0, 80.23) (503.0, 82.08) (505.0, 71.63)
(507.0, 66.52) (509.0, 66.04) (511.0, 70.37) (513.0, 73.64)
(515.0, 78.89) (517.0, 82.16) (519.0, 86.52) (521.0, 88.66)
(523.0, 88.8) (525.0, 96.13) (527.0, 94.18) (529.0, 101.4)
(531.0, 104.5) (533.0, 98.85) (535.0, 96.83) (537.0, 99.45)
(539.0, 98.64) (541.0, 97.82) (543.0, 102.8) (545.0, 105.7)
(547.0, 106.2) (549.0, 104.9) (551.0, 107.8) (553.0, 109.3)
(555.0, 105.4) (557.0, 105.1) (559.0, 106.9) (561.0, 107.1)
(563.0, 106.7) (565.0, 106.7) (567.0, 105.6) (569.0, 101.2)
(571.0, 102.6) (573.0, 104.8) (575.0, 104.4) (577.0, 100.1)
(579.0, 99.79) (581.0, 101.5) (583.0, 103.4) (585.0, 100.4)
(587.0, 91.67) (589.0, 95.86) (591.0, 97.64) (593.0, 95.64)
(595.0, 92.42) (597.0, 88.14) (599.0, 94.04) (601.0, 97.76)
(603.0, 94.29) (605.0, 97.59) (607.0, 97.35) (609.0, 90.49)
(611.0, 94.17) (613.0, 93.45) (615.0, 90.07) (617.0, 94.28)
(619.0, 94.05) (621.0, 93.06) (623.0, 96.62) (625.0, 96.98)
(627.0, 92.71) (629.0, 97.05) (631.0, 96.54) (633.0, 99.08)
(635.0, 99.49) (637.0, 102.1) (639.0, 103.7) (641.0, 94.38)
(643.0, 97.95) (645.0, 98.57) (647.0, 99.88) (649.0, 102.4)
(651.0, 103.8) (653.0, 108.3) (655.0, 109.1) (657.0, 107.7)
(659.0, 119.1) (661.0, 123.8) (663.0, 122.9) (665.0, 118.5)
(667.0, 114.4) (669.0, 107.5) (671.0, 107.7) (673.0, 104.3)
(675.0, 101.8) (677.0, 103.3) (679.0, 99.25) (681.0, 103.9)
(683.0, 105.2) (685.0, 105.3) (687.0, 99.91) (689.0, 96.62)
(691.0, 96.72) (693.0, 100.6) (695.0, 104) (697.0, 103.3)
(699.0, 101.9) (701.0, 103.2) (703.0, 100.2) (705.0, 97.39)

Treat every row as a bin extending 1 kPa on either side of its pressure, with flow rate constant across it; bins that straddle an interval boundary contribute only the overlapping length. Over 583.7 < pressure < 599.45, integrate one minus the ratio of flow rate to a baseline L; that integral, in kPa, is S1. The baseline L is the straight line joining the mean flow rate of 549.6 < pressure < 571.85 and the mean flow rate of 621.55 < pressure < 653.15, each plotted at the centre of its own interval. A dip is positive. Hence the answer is 1.3 kPa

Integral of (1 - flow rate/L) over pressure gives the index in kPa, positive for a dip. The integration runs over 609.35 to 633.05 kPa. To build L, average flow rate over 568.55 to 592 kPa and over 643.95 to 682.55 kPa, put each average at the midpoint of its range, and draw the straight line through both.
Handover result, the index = 2.2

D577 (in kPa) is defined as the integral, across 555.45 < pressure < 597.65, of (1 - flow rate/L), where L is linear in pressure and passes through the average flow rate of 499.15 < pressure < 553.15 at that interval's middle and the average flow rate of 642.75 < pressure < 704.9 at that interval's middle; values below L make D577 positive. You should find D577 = -2.3 kPa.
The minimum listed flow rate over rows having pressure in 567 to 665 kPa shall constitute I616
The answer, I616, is 88.14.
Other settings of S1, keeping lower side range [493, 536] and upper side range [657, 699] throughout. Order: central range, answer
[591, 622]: 1.2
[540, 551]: -1.7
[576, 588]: -0.6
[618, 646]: 1.0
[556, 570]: -2.0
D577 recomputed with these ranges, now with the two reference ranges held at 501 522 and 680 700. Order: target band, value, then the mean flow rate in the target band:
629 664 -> -3.4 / 105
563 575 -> -2.8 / 104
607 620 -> -0.3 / 93.1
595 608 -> -0.8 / 94.7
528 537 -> -2.3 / 100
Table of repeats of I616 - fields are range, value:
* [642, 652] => 97.95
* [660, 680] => 99.25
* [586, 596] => 91.67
